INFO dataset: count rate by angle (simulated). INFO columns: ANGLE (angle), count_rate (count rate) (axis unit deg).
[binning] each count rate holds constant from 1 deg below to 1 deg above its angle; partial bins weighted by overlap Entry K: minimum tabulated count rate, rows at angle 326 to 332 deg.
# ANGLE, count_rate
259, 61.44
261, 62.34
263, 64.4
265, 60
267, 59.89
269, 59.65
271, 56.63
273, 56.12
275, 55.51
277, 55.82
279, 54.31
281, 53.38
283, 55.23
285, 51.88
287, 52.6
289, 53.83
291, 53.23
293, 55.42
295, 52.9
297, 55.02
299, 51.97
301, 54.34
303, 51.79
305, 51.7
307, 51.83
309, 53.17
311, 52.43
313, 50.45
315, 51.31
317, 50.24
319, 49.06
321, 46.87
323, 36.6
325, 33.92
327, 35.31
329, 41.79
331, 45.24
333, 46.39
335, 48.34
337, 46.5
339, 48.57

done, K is 35.31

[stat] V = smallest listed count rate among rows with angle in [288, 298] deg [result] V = 52.9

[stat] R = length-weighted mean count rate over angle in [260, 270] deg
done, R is 61.3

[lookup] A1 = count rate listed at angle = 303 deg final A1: 51.79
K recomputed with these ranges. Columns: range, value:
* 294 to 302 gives 51.97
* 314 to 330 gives 33.92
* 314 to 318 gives 50.24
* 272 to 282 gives 53.38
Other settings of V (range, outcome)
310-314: 50.45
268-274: 56.12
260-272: 56.63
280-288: 51.88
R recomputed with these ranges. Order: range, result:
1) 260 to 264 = 63.4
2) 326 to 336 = 43.4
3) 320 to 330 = 38.9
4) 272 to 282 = 55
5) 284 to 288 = 52.2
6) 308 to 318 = 51.5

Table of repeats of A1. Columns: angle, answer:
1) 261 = 62.34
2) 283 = 55.23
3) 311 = 52.43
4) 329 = 41.79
